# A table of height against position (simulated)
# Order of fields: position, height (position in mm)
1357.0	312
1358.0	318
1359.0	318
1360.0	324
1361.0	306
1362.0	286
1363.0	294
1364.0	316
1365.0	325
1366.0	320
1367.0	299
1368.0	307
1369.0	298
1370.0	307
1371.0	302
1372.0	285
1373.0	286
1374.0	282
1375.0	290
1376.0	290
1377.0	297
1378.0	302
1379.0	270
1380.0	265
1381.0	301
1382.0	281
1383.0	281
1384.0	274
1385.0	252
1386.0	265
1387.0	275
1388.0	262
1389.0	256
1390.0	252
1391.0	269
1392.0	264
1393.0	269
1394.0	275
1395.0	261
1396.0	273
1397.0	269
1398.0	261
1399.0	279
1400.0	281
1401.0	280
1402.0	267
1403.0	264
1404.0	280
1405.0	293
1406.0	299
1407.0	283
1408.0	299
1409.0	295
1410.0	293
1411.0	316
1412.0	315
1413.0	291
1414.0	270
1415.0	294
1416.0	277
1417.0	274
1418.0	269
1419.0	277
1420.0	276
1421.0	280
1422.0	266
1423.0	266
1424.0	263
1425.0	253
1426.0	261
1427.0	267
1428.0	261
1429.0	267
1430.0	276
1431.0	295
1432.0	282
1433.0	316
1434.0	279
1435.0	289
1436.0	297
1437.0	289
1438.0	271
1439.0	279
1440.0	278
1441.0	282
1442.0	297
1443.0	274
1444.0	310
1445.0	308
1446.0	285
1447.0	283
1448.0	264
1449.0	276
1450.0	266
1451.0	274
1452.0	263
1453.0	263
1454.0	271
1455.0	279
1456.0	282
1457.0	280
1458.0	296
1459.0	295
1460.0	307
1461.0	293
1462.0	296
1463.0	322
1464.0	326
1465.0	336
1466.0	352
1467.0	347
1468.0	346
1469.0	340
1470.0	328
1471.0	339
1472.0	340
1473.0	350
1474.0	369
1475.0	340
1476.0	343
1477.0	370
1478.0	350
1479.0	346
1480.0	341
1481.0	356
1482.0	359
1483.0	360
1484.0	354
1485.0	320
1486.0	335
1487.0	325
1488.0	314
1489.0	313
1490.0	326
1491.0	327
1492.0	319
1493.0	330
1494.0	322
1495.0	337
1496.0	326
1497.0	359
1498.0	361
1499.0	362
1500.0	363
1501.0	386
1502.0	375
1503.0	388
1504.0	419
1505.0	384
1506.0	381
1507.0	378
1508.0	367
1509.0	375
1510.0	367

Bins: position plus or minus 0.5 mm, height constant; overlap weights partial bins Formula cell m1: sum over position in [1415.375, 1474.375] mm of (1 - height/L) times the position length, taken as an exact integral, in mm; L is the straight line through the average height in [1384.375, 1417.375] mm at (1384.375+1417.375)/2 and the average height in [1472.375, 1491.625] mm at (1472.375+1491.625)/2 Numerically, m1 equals 3.87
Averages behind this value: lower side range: 277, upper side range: 342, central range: 292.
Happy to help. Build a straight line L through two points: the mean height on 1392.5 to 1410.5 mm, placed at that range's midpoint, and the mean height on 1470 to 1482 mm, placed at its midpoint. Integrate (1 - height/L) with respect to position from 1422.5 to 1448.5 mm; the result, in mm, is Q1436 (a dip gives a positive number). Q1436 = 2.5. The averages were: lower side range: 279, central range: 280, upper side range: 349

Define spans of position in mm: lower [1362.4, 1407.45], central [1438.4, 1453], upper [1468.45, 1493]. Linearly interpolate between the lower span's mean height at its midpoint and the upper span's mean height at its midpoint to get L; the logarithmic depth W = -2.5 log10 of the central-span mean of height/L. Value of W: 0.14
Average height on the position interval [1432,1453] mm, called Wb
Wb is 283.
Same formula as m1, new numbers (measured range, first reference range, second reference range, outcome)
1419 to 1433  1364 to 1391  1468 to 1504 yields 1.8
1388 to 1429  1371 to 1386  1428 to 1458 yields 1.0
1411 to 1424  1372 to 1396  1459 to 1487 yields 0.8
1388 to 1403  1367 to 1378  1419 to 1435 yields 1.0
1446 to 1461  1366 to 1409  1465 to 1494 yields 2.0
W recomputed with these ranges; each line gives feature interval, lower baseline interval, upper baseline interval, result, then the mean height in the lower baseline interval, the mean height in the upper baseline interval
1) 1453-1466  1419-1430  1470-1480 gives 0.085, 267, 348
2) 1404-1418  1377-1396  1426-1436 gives -0.054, 272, 281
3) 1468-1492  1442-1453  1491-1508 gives -0.034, 280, 361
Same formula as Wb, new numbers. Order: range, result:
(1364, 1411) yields 283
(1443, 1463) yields 284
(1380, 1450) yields 278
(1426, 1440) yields 281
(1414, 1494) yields 303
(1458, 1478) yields 333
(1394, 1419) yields 282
